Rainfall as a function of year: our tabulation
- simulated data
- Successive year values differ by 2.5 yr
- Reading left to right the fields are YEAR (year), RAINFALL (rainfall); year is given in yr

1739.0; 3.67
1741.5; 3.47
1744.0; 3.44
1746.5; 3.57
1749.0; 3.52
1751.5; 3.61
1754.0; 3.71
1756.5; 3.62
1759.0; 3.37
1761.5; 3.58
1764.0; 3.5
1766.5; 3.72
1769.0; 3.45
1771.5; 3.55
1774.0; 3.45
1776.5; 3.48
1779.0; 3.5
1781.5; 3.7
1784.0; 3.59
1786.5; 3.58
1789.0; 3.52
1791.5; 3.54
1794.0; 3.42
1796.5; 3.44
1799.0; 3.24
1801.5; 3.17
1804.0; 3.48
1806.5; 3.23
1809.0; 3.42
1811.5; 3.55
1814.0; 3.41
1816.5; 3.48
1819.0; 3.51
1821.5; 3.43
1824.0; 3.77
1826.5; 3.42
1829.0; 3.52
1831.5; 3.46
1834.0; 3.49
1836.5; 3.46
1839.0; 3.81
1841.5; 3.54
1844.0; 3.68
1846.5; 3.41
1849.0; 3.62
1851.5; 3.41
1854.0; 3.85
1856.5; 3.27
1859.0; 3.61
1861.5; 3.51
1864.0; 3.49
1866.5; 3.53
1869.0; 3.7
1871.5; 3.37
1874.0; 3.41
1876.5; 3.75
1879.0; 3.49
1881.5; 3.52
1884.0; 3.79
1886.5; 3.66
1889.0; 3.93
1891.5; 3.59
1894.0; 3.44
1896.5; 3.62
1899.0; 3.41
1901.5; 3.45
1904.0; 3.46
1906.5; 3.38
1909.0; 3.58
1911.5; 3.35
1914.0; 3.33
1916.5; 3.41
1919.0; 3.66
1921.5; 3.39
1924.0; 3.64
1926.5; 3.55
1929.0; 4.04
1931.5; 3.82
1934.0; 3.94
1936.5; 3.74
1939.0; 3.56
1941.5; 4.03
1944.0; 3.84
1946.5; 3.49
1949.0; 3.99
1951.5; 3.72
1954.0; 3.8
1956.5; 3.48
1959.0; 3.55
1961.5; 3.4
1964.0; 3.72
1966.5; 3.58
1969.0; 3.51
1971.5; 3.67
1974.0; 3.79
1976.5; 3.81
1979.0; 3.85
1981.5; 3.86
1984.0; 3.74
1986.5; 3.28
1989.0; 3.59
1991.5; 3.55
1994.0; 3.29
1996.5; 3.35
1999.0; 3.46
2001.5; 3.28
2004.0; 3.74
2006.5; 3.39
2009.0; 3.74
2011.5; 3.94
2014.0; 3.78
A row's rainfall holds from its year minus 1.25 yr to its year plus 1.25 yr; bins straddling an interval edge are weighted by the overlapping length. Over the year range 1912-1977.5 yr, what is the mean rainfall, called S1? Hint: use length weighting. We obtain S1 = 3.67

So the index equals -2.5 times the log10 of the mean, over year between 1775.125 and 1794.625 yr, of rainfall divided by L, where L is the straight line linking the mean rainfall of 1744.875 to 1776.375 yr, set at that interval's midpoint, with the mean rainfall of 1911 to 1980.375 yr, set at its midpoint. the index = 0.01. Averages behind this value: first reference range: 3.55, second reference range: 3.67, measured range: 3.54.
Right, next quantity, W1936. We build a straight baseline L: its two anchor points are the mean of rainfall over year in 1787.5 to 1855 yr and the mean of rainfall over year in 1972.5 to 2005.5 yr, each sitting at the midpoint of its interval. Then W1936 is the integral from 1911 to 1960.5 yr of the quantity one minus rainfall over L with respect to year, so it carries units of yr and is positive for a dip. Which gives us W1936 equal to -1.6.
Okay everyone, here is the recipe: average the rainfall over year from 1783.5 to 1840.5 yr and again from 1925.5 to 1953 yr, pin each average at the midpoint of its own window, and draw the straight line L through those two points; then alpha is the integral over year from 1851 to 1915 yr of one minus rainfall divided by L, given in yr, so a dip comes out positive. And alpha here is 2.0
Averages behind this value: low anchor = 3.47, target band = 3.54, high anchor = 3.8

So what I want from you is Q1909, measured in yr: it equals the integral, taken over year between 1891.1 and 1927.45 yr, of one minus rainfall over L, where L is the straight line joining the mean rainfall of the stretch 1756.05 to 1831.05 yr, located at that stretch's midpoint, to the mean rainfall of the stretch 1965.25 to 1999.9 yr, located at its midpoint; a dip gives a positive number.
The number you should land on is 0.7 yr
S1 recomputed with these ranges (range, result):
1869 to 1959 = 3.62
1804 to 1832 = 3.47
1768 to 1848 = 3.49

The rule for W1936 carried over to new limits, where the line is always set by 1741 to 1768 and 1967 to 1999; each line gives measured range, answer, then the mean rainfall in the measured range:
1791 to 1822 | 1.4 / 3.41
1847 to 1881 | 0.4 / 3.54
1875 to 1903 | -0.1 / 3.6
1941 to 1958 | -0.7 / 3.75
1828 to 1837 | 0.2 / 3.48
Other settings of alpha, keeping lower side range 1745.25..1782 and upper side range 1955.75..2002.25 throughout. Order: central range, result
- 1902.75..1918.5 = 0.60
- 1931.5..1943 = -0.81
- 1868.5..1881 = 0.10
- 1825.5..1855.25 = 0.02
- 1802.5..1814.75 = 0.49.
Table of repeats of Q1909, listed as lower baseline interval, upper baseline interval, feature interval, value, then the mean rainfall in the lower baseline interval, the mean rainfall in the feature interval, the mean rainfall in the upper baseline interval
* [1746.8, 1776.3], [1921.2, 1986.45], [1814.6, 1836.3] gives 0.59 yr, 3.55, 3.5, 3.71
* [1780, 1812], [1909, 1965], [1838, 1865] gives -0.24 yr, 3.45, 3.56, 3.65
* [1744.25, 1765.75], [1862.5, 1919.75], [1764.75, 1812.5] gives 1.04 yr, 3.56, 3.48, 3.53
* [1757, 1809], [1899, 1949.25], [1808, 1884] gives 0.13 yr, 3.48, 3.53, 3.62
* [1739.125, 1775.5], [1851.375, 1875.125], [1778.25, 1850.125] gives 0.72 yr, 3.54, 3.5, 3.52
